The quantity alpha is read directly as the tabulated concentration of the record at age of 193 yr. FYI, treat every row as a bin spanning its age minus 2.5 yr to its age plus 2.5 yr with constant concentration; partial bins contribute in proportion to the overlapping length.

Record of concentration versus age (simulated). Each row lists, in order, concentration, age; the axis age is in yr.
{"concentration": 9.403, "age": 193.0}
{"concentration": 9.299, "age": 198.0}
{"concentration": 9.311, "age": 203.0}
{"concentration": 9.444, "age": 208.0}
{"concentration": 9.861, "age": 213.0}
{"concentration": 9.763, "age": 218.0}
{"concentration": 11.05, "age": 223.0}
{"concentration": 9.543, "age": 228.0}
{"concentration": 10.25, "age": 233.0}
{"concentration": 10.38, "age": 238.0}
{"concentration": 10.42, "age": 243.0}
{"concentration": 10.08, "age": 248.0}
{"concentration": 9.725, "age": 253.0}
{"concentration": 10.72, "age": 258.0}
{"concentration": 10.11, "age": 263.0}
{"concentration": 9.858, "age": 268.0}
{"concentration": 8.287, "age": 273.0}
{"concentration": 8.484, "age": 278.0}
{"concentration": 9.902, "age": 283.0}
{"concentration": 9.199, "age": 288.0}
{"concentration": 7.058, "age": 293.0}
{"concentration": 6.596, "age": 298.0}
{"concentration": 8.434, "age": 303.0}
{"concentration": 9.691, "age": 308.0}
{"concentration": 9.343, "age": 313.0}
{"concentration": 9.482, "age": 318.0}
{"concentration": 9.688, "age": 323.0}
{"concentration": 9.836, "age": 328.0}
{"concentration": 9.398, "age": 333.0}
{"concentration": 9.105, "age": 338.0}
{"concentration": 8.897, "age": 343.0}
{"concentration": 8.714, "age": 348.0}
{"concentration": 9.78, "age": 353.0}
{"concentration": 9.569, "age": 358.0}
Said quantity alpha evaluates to 9.403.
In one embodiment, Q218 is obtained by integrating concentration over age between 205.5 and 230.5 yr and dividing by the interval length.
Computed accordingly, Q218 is 9.93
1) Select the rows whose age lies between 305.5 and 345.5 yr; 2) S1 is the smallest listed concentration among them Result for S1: 8.897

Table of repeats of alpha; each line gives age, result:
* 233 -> 10.25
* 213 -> 9.861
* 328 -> 9.836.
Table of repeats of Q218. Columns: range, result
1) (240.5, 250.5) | 10.2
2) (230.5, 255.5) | 10.2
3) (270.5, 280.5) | 8.39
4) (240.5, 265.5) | 10.2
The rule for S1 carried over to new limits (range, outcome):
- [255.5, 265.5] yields 10.11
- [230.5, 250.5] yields 10.08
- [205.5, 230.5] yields 9.444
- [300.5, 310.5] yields 8.434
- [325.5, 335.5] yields 9.398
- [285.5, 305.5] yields 6.596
